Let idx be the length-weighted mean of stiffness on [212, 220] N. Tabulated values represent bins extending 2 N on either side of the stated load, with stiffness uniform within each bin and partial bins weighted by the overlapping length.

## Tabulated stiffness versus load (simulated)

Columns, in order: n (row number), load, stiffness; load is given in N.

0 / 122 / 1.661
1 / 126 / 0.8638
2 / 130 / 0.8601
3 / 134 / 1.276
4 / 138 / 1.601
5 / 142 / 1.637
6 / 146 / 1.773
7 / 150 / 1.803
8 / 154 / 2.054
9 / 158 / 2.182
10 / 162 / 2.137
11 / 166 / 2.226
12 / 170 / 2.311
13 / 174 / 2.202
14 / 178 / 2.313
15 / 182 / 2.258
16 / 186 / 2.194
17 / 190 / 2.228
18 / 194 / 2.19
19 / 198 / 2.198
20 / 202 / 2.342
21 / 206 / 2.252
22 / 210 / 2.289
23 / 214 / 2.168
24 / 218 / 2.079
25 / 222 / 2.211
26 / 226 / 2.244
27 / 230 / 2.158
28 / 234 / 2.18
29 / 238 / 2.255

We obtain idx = 2.12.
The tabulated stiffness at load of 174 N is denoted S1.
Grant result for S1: 2.202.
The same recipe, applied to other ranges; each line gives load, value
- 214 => 2.168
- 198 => 2.198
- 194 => 2.19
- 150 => 1.803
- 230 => 2.158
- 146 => 1.773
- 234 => 2.18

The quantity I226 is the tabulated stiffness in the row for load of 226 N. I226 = 2.244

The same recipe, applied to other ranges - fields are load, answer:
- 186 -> 2.194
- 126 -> 0.8638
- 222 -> 2.211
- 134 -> 1.276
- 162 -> 2.137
